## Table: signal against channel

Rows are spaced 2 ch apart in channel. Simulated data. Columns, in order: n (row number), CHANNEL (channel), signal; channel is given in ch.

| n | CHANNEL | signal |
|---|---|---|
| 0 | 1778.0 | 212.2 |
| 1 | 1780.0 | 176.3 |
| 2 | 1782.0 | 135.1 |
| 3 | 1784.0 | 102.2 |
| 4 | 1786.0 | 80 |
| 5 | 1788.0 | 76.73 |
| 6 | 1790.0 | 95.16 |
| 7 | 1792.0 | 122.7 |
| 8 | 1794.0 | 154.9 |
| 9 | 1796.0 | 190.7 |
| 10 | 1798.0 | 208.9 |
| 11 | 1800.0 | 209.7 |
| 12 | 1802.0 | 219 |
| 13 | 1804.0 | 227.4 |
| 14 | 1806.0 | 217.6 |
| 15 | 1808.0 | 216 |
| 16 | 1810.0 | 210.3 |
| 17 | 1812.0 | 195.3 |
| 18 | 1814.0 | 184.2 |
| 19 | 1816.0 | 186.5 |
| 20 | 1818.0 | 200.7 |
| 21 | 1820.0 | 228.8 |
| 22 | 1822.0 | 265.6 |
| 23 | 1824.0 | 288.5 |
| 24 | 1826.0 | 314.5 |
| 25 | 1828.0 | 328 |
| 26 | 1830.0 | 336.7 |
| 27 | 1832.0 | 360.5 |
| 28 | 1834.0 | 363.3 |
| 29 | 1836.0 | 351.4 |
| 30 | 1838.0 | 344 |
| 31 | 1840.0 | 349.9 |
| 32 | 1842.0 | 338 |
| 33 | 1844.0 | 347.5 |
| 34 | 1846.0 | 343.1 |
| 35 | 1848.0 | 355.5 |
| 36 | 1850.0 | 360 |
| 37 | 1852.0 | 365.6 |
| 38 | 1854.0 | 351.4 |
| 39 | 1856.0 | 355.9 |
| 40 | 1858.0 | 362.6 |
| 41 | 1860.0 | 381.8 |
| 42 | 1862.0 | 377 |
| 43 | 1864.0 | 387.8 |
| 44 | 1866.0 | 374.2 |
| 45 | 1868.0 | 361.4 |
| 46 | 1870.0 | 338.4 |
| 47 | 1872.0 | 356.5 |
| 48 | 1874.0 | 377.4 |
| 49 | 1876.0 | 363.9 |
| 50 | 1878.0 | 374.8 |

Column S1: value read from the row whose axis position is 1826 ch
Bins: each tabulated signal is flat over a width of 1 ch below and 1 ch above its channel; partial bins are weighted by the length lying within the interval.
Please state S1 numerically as 314.5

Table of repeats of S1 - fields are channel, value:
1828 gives 328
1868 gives 361.4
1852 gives 365.6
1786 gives 80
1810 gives 210.3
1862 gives 377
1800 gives 209.7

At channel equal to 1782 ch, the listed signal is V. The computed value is 135.1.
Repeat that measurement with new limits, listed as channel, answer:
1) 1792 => 122.7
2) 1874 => 377.4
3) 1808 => 216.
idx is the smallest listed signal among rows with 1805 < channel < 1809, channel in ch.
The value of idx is 216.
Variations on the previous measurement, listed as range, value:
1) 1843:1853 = 343.1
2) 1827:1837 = 328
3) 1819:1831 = 228.8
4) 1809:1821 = 184.2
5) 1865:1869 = 361.4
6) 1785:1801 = 76.73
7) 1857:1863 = 362.6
